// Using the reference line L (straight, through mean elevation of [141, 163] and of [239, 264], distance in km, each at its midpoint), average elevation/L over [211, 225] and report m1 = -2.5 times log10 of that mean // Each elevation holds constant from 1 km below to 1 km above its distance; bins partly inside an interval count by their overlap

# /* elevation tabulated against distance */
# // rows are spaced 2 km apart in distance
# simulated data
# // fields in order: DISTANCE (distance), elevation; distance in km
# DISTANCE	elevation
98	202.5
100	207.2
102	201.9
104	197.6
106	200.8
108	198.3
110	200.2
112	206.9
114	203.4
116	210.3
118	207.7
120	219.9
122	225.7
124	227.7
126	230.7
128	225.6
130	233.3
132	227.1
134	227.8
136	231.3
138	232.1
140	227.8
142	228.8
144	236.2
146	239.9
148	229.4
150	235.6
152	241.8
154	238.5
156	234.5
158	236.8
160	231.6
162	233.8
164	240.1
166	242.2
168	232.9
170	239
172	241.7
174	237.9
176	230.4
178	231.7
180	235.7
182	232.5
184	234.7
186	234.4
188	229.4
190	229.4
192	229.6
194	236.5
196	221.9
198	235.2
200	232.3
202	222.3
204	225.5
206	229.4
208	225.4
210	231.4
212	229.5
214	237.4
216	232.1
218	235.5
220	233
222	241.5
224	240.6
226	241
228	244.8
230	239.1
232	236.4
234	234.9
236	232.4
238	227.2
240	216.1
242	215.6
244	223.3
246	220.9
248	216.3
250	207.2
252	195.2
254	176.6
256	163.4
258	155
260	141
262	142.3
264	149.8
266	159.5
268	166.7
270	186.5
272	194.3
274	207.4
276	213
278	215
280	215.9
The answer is -0.16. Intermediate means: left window 235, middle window 236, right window 188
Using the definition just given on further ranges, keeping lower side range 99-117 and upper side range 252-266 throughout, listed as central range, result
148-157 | -0.24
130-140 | -0.18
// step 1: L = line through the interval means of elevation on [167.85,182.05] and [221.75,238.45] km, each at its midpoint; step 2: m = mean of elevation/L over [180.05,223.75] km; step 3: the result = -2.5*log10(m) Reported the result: 0.02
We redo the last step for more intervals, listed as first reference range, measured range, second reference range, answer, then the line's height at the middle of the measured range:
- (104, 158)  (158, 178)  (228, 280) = -0.10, 216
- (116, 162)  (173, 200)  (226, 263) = -0.06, 219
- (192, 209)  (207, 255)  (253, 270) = -0.17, 194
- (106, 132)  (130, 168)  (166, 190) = -0.04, 225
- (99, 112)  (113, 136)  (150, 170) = -0.04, 214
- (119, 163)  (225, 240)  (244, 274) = -0.23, 191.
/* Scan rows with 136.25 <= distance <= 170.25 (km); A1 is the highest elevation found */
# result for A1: 242.2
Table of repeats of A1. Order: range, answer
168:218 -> 241.7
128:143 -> 233.3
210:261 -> 244.8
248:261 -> 216.3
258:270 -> 186.5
